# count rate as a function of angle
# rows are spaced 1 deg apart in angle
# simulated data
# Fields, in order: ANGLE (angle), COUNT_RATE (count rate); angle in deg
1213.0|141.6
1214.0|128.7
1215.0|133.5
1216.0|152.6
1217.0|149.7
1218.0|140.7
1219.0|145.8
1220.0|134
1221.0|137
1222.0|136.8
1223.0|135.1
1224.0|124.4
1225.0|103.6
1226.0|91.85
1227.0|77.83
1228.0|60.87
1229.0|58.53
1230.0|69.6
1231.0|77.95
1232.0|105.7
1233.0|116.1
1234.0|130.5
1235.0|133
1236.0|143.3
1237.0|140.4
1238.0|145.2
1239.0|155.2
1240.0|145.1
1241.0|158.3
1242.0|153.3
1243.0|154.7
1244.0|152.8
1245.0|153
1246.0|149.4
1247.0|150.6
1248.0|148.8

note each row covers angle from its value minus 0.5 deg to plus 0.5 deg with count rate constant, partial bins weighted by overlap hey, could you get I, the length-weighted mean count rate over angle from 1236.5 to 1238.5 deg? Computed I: 143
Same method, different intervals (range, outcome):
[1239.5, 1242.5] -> 152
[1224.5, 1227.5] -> 91.1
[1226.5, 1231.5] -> 69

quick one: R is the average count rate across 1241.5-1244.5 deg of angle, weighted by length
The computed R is 154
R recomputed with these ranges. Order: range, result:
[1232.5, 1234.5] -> 123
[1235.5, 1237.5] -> 142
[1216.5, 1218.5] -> 145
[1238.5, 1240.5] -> 150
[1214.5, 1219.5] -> 144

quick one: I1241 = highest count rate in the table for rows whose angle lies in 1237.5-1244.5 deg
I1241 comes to 158.3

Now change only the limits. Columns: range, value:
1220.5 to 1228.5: 137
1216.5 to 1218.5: 149.7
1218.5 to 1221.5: 145.8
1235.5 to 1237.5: 143.3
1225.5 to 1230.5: 91.85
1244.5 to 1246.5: 153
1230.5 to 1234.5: 130.5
